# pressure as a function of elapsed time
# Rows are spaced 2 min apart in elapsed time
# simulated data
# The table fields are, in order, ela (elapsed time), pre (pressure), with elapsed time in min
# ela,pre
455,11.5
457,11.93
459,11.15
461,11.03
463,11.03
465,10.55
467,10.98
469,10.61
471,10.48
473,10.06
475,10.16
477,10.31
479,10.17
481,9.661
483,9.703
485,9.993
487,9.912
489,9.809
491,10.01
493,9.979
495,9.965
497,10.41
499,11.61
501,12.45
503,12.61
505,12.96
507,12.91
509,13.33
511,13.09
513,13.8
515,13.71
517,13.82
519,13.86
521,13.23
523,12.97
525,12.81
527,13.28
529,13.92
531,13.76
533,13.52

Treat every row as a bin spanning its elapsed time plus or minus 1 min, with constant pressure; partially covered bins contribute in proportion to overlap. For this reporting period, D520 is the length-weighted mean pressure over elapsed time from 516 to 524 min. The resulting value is 13.5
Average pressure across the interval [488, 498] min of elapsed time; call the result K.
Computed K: 10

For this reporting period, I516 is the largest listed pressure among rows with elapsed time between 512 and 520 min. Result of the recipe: 13.86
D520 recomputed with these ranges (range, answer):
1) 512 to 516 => 13.8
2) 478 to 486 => 9.88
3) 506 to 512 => 13.1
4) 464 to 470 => 10.7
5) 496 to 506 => 12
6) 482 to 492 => 9.89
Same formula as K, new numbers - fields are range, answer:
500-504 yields 12.5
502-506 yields 12.8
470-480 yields 10.2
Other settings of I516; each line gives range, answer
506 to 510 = 13.33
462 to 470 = 11.03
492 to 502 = 12.45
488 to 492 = 10.01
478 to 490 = 10.17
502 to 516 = 13.8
